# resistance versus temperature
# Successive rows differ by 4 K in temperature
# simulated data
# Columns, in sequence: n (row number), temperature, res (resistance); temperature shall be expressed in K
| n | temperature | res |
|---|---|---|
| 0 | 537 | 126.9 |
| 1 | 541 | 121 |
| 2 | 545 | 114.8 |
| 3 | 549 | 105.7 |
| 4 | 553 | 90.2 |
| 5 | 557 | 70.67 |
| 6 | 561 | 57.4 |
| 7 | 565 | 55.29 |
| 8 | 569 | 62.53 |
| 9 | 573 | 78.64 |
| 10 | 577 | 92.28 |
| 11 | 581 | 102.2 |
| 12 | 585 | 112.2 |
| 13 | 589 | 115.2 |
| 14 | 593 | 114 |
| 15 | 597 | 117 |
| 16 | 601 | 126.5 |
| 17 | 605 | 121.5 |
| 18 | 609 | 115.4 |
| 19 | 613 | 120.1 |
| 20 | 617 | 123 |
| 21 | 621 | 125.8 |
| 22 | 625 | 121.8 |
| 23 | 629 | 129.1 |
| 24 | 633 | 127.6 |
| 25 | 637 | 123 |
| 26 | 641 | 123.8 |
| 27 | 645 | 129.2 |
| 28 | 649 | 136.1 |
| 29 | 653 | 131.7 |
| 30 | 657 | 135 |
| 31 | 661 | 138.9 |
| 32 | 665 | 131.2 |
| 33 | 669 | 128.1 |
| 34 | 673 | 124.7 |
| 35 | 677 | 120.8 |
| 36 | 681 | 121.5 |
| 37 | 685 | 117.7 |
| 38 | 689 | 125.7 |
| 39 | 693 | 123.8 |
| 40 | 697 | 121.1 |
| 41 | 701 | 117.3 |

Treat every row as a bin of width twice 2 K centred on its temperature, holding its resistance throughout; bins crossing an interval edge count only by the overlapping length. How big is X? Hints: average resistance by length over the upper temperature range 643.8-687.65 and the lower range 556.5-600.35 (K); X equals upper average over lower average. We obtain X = 1.42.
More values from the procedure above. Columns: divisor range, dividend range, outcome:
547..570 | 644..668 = 1.80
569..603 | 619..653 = 1.22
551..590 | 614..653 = 1.53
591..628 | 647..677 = 1.09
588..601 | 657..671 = 1.14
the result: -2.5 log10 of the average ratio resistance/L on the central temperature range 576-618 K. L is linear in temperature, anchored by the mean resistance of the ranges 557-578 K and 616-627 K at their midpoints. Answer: -0.18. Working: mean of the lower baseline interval 68.3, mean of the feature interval 115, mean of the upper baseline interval 124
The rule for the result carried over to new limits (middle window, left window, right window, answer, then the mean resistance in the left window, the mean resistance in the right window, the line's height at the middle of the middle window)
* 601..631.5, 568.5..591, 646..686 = -0.121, 95.9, 129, 110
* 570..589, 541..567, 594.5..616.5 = 0.071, 85.3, 120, 103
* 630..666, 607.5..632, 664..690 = -0.062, 123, 124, 123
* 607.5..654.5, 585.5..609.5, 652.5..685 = -0.024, 118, 128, 123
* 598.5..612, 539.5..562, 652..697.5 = -0.117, 94.3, 127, 109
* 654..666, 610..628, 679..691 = -0.110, 123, 122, 122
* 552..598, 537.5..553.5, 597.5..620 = 0.299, 111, 121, 116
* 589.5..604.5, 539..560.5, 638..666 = -0.052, 97.5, 132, 113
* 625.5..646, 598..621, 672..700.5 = -0.039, 122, 122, 122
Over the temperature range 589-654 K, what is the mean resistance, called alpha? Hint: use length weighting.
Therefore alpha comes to 124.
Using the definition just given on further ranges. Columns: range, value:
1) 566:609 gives 104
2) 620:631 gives 126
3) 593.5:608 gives 120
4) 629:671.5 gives 130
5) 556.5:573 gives 62.7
